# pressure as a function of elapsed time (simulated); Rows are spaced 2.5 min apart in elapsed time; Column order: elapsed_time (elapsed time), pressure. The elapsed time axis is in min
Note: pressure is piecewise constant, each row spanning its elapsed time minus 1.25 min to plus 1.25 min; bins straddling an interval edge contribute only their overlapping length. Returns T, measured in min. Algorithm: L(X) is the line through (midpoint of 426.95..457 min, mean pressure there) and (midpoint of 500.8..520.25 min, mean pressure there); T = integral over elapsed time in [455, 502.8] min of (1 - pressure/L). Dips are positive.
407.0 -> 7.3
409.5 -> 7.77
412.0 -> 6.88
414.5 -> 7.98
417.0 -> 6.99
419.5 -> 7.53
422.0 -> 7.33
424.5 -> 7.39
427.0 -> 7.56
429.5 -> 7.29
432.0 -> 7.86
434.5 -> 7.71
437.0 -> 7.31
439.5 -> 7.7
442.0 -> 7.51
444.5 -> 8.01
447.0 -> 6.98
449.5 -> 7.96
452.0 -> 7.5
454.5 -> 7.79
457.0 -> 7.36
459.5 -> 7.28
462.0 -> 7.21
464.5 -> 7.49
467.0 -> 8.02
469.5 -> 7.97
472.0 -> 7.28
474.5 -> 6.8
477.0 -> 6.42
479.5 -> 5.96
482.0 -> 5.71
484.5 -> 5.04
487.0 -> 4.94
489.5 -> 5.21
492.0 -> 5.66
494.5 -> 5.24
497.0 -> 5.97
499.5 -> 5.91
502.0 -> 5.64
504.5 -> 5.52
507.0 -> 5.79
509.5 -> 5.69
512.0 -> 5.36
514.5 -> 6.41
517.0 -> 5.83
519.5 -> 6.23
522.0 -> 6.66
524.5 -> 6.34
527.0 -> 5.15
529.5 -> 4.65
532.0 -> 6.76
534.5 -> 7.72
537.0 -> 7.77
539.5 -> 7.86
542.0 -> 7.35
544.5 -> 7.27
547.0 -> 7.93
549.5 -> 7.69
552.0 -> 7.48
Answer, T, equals 1.8 min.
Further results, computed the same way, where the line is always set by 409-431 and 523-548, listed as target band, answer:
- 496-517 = 3.6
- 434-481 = -0.9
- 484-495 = 2.9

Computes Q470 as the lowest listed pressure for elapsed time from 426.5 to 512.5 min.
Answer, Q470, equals 4.94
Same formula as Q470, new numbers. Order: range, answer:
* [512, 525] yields 5.36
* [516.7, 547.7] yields 4.65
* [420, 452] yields 6.98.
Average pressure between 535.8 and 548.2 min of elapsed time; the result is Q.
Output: 7.63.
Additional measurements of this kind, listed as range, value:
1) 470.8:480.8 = 6.61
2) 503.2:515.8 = 5.75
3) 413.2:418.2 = 7.48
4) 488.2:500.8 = 5.6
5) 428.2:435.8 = 7.62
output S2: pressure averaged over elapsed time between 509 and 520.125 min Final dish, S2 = 5.9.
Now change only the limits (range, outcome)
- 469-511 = 5.89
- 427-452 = 7.59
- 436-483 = 7.28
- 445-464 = 7.46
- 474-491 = 5.68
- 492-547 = 6.27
